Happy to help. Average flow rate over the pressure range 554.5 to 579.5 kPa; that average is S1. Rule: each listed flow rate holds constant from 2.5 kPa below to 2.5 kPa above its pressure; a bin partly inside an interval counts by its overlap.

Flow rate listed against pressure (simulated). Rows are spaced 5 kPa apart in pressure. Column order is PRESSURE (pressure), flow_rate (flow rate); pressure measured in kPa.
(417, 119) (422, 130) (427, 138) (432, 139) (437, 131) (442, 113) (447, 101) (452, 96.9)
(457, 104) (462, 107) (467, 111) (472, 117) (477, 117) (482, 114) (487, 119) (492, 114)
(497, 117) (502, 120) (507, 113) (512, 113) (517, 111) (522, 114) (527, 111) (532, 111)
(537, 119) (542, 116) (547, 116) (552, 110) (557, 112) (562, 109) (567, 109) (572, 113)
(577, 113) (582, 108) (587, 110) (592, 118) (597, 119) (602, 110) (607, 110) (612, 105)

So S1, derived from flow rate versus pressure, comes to 111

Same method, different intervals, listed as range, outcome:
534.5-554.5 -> 115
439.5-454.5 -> 104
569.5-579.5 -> 113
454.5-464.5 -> 106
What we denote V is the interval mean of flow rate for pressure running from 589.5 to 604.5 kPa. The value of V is 116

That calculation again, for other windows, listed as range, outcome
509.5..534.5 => 112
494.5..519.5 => 115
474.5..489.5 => 117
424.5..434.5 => 138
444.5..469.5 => 104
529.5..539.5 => 115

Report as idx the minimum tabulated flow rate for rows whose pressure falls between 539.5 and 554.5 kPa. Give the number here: 110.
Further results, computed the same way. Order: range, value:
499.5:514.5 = 113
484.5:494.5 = 114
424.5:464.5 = 96.9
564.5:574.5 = 109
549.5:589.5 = 108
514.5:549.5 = 111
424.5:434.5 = 138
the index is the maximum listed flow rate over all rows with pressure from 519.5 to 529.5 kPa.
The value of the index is 114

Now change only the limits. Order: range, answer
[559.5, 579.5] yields 113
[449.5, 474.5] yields 117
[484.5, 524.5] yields 120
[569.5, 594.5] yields 118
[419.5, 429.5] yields 138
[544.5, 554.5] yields 116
